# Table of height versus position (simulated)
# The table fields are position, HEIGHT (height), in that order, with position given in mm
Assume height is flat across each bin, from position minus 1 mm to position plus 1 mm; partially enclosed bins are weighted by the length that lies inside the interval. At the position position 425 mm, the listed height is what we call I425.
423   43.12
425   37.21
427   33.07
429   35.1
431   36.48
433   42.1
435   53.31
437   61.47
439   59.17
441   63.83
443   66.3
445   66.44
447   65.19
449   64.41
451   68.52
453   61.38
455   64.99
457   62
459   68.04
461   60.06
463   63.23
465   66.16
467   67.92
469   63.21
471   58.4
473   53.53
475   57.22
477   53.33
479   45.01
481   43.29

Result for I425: 37.21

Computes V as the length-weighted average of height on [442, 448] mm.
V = 66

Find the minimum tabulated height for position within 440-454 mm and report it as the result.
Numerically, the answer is 61.38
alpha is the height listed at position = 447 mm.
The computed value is 65.19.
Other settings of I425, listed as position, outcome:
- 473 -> 53.53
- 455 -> 64.99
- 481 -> 43.29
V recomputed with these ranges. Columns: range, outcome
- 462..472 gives 63.8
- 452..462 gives 63.3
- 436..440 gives 60.3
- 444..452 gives 66.1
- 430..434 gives 39.3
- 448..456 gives 64.8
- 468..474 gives 58.4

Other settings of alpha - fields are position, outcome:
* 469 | 63.21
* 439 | 59.17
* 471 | 58.4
